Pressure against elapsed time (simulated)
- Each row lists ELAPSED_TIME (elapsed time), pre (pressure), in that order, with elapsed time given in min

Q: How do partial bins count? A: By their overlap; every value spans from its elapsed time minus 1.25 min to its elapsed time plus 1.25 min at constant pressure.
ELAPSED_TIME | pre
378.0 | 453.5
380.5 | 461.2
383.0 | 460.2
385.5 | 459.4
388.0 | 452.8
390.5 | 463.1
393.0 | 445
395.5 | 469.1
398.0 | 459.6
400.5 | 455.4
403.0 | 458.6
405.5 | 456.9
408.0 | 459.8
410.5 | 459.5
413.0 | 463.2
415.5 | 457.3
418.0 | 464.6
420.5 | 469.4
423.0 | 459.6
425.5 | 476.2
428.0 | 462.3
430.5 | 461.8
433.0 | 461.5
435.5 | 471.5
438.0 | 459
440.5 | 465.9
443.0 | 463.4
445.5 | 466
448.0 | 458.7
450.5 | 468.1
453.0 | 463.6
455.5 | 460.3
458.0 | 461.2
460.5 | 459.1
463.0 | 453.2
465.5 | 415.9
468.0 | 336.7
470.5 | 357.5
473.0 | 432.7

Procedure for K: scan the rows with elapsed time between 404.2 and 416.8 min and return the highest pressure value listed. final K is 463.2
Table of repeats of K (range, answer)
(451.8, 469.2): 463.6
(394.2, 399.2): 469.1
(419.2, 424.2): 469.4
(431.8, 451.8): 471.5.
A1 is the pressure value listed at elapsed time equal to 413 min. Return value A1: 463.2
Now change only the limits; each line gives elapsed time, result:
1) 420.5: 469.4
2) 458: 461.2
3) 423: 459.6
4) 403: 458.6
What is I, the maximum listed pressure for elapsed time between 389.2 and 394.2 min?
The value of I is 463.1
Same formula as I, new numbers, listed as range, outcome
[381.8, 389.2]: 460.2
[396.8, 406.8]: 459.6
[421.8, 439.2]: 476.2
